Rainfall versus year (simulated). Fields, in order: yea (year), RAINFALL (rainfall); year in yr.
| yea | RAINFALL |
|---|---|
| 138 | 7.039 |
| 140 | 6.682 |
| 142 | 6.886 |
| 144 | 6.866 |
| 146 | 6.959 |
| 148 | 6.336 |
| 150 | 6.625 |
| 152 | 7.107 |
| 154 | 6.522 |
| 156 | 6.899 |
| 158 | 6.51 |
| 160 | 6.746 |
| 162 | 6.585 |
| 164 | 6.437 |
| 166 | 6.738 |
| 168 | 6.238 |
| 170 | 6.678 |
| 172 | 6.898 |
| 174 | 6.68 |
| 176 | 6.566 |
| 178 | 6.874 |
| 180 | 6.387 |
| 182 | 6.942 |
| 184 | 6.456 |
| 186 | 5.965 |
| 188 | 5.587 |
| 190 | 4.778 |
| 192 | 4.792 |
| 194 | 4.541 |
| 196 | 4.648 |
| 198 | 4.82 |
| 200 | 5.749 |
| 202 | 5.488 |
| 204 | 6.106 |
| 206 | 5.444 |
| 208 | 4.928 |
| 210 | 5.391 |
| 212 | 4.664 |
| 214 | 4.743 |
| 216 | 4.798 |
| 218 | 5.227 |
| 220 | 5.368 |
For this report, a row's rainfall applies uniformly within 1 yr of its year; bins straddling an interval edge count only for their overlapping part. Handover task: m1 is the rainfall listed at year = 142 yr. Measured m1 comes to 6.886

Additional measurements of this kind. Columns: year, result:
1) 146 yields 6.959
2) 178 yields 6.874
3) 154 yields 6.522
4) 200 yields 5.749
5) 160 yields 6.746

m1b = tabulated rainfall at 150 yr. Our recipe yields 6.625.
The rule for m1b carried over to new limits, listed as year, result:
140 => 6.682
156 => 6.899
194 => 4.541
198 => 4.82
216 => 4.798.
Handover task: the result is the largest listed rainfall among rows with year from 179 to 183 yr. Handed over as 6.942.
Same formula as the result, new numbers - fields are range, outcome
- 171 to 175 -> 6.898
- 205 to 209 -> 5.444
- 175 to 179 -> 6.874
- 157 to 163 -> 6.746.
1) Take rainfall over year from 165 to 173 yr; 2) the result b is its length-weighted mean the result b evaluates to 6.64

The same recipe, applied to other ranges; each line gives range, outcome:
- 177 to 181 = 6.63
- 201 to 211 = 5.47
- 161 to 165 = 6.51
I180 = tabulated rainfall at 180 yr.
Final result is 6.387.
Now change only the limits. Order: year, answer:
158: 6.51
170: 6.678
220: 5.368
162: 6.585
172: 6.898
